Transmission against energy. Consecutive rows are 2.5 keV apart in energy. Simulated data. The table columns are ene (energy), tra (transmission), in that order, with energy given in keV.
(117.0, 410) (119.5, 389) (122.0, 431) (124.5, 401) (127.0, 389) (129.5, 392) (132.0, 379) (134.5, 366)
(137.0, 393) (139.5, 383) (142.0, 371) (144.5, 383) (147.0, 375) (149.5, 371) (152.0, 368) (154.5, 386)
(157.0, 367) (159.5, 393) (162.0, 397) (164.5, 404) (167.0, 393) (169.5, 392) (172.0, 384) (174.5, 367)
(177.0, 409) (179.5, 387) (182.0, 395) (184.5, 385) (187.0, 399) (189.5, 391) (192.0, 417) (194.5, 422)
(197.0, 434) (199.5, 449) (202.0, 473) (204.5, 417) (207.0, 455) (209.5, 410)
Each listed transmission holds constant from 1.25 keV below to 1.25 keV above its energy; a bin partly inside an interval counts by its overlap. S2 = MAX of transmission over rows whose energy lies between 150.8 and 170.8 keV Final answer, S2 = 404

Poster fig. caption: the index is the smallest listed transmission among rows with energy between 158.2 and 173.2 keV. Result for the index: 384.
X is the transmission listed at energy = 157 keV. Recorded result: 367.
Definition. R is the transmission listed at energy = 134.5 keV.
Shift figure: 366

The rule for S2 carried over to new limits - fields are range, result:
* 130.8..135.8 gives 379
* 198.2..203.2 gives 473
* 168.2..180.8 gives 409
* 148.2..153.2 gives 371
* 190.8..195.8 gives 422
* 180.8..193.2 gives 417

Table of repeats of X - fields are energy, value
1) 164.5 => 404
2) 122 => 431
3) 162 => 397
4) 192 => 417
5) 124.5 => 401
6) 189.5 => 391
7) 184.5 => 385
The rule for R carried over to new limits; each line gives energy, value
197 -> 434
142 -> 371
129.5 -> 392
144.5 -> 383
